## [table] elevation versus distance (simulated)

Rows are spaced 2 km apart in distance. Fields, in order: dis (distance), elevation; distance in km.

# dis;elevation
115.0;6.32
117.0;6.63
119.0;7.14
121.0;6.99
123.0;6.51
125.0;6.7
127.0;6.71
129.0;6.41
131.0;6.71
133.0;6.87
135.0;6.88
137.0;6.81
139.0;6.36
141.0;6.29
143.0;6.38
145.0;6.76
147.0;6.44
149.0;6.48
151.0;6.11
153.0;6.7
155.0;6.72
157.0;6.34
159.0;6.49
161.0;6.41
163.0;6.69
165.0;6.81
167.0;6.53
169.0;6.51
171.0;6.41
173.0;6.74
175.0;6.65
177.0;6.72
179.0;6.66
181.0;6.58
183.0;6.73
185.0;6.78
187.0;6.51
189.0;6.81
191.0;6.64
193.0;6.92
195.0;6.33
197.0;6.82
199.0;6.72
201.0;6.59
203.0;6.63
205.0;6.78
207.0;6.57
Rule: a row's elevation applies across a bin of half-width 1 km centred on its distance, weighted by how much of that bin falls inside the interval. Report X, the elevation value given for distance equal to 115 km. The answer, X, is 6.32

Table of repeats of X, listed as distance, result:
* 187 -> 6.51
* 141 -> 6.29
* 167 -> 6.53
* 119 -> 7.14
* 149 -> 6.48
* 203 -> 6.63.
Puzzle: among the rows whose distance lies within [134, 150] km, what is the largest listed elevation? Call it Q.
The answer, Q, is 6.88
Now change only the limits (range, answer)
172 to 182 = 6.74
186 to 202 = 6.92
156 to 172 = 6.81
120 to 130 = 6.99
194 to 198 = 6.82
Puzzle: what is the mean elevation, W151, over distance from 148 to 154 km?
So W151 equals 6.43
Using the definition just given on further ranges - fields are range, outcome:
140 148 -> 6.47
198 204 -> 6.65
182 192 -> 6.69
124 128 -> 6.71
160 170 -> 6.59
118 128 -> 6.81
